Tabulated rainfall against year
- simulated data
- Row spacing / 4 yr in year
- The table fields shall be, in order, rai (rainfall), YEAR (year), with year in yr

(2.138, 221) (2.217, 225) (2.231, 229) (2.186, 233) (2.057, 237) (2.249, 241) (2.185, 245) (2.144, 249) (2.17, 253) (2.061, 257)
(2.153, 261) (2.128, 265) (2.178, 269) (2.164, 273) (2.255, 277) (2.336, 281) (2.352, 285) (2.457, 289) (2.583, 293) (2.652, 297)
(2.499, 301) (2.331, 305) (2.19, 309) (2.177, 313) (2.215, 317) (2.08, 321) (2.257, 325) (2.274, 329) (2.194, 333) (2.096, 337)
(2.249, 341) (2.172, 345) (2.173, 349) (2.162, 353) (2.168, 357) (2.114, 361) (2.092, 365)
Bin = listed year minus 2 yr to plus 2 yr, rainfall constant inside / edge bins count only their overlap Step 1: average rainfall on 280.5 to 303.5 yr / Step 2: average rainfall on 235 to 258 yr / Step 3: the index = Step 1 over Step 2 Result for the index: 1.2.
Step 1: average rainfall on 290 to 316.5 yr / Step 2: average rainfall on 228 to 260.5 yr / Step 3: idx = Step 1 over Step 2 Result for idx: 1.1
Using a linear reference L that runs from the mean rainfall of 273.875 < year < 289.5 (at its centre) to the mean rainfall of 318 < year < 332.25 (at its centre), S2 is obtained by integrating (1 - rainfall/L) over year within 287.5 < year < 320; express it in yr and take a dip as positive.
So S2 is -1.6 yr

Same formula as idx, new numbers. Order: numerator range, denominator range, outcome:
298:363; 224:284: 1.02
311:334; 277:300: 0.90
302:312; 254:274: 1.06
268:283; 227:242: 1.03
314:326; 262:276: 1.01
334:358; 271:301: 0.90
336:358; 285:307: 0.87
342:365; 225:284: 0.99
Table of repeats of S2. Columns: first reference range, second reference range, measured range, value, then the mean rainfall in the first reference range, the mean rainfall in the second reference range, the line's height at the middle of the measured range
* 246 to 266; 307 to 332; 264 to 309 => -3.9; 2.13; 2.2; 2.17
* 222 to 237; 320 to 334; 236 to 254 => 0.2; 2.19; 2.21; 2.19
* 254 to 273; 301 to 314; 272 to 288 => -0.8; 2.14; 2.28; 2.19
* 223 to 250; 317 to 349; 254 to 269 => 0.4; 2.18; 2.19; 2.18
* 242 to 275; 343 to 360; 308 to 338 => -0.4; 2.15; 2.17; 2.16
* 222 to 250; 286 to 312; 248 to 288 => 1.9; 2.18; 2.44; 2.31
